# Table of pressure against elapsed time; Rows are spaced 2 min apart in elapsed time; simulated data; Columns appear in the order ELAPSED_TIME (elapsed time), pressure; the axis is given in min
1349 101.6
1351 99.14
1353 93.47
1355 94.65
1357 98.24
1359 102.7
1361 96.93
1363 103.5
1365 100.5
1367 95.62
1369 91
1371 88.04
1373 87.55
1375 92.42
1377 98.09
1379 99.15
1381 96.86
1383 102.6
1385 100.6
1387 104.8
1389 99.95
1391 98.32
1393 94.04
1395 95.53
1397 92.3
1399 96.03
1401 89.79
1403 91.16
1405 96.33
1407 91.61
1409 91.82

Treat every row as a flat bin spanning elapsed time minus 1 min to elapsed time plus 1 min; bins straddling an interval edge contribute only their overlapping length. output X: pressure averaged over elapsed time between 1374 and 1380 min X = 96.6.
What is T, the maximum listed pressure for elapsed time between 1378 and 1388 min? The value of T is 104.8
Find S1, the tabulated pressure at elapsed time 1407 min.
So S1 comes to 91.61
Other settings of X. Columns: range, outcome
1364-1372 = 93.8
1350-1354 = 96.3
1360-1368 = 99.1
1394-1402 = 93.4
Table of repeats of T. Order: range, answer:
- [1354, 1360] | 102.7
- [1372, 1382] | 99.15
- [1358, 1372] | 103.5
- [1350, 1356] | 99.14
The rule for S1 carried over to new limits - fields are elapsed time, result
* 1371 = 88.04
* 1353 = 93.47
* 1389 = 99.95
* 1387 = 104.8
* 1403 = 91.16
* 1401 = 89.79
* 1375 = 92.42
